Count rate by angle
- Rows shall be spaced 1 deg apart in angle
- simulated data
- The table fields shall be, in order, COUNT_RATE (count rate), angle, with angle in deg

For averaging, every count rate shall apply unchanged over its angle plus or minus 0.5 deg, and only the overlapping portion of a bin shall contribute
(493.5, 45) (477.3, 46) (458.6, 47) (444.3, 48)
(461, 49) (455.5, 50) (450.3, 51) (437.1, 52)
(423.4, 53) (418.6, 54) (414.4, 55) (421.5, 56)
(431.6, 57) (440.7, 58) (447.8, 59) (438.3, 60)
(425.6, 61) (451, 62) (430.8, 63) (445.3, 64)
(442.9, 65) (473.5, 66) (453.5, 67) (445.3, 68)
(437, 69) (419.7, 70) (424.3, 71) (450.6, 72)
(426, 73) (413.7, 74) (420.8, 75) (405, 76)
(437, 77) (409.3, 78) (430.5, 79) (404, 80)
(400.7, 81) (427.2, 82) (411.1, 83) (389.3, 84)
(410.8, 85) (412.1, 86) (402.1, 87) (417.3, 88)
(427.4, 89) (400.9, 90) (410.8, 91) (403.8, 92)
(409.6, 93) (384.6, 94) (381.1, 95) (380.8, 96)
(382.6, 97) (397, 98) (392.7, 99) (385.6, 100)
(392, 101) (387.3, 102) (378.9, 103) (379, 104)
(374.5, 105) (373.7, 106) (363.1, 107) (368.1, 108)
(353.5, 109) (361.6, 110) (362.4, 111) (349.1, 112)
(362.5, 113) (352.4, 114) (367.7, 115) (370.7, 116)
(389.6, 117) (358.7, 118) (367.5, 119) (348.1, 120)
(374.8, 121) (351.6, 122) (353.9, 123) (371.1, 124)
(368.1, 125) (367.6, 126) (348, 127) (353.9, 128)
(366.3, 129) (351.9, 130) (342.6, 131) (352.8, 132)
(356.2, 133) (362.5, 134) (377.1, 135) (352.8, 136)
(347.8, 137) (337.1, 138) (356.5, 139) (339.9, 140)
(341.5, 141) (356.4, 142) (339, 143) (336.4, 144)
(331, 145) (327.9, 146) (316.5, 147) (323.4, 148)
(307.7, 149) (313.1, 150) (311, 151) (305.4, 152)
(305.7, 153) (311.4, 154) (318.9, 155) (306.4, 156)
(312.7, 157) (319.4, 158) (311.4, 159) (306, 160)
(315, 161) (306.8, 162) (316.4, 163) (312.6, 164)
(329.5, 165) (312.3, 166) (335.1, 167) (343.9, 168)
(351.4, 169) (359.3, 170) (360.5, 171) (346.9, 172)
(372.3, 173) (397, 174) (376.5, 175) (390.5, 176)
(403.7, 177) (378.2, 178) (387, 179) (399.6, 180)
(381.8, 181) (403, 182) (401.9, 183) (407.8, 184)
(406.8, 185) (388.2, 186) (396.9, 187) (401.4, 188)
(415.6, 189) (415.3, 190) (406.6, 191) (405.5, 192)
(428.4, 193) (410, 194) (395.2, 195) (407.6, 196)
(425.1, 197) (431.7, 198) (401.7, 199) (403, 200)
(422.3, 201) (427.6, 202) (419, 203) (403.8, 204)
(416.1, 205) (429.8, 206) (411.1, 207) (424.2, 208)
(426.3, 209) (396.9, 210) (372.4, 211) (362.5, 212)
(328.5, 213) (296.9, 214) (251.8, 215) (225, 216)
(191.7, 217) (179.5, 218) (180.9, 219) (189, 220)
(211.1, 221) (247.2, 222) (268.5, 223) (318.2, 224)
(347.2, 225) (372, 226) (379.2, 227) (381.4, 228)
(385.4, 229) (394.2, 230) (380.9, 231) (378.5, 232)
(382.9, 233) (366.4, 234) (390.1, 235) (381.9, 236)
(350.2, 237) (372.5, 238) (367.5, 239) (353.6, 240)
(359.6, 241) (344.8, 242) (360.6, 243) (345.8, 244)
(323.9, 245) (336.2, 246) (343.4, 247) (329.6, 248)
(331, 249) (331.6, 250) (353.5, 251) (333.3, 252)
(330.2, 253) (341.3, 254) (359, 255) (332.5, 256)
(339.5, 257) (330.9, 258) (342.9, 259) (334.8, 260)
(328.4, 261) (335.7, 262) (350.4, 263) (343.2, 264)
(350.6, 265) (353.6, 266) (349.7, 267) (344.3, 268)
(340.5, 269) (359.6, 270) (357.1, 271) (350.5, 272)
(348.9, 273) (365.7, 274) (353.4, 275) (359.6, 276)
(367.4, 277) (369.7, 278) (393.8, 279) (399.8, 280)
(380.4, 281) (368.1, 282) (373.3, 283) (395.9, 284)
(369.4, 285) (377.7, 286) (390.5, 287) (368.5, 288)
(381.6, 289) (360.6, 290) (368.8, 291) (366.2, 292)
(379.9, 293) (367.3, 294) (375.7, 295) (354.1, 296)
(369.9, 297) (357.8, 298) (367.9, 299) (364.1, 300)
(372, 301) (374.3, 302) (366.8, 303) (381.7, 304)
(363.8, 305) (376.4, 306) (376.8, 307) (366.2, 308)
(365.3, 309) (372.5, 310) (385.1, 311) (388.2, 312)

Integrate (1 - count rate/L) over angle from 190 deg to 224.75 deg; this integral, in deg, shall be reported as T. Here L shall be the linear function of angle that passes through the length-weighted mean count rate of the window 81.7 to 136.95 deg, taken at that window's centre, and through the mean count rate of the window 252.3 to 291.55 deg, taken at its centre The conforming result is 1.36 deg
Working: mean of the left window 377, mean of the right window 358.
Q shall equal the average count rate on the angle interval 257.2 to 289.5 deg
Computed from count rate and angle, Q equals 360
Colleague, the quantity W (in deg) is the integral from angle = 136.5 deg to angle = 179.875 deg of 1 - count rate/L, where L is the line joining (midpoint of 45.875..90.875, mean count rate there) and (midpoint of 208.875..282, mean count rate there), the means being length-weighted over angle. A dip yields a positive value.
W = 5.2 deg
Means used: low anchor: 430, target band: 337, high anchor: 339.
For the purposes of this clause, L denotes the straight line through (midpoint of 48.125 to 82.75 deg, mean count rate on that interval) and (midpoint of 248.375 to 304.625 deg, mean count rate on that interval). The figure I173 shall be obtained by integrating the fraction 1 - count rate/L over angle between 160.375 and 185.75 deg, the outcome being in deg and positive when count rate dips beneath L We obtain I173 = 2.0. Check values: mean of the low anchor 433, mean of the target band 364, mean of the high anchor 359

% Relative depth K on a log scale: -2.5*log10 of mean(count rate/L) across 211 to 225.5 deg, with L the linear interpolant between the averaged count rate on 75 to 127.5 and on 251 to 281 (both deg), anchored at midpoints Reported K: 0.35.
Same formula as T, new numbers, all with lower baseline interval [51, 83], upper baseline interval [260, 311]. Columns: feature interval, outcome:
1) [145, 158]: 2.9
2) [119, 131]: 1.6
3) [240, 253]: 1.2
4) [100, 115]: 1.8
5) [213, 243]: 4.9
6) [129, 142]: 1.8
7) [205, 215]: 0.3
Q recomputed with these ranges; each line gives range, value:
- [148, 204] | 368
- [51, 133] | 398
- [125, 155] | 339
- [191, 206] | 414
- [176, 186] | 396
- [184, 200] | 409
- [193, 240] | 355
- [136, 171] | 326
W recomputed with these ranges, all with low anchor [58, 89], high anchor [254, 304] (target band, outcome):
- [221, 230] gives 1.1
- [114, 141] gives 3.4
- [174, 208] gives -1.5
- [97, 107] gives 0.8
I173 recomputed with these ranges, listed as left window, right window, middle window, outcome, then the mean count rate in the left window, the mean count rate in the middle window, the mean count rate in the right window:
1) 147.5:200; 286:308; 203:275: 5.1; 363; 341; 371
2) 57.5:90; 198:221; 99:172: 7.9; 427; 346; 343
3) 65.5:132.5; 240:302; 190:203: -1.5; 390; 414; 356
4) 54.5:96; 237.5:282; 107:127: 2.1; 422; 363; 350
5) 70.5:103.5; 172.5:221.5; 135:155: 3.0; 406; 330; 372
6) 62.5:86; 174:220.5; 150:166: 3.2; 426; 313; 375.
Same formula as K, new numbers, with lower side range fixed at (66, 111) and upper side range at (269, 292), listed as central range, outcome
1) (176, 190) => -0.03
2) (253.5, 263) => 0.11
